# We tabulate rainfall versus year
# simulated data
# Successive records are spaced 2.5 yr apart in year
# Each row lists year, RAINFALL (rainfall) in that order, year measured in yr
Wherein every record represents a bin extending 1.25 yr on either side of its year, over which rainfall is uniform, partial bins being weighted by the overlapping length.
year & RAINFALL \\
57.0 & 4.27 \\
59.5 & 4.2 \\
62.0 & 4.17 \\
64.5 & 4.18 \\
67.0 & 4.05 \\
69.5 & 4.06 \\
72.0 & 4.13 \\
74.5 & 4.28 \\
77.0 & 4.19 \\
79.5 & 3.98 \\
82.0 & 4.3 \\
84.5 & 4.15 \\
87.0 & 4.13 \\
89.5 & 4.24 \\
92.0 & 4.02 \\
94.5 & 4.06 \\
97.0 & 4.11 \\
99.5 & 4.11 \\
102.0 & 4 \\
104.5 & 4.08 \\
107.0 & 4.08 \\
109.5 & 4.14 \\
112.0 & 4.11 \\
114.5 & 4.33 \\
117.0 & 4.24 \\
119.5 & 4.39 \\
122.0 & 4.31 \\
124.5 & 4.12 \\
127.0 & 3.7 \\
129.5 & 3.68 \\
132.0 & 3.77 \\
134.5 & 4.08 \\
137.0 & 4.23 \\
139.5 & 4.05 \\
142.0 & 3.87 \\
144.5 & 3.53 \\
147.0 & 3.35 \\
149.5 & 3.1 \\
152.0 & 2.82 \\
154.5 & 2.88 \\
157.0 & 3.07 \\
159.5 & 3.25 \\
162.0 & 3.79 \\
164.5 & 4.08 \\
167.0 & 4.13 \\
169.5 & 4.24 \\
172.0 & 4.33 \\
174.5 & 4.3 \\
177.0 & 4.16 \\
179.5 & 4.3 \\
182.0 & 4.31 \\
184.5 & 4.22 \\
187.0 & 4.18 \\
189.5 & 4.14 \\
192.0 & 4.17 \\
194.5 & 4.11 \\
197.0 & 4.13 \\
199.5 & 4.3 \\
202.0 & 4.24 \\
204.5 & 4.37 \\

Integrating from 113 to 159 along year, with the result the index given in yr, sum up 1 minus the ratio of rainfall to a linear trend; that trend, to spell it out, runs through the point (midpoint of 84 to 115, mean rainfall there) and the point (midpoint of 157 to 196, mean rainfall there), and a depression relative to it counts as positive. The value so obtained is 4.0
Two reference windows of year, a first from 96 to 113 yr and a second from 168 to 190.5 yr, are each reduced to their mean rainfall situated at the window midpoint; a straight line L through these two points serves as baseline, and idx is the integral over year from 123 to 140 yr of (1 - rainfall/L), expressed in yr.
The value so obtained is 0.81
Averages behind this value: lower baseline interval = 4.09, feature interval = 3.95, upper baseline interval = 4.24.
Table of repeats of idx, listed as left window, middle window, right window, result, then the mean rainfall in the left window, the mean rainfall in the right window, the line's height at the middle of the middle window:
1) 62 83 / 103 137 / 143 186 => -1.18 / 4.15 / 3.76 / 3.95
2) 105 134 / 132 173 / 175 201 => 4.62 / 4.08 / 4.21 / 4.14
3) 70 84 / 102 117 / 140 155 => -1.47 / 4.17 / 3.32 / 3.78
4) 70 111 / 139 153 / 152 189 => 1.92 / 4.12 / 3.91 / 3.98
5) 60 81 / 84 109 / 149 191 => -0.22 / 4.13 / 3.86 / 4.06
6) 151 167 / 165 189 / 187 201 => -2.84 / 3.39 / 4.17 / 3.79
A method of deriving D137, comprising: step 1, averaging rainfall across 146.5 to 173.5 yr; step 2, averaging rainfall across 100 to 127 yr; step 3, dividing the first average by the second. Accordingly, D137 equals 0.86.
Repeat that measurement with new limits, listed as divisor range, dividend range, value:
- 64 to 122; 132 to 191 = 0.93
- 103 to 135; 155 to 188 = 0.98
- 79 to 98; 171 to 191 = 1.03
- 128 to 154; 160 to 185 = 1.15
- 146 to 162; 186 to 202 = 1.33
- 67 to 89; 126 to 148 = 0.92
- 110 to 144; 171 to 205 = 1.04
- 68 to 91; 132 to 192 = 0.93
